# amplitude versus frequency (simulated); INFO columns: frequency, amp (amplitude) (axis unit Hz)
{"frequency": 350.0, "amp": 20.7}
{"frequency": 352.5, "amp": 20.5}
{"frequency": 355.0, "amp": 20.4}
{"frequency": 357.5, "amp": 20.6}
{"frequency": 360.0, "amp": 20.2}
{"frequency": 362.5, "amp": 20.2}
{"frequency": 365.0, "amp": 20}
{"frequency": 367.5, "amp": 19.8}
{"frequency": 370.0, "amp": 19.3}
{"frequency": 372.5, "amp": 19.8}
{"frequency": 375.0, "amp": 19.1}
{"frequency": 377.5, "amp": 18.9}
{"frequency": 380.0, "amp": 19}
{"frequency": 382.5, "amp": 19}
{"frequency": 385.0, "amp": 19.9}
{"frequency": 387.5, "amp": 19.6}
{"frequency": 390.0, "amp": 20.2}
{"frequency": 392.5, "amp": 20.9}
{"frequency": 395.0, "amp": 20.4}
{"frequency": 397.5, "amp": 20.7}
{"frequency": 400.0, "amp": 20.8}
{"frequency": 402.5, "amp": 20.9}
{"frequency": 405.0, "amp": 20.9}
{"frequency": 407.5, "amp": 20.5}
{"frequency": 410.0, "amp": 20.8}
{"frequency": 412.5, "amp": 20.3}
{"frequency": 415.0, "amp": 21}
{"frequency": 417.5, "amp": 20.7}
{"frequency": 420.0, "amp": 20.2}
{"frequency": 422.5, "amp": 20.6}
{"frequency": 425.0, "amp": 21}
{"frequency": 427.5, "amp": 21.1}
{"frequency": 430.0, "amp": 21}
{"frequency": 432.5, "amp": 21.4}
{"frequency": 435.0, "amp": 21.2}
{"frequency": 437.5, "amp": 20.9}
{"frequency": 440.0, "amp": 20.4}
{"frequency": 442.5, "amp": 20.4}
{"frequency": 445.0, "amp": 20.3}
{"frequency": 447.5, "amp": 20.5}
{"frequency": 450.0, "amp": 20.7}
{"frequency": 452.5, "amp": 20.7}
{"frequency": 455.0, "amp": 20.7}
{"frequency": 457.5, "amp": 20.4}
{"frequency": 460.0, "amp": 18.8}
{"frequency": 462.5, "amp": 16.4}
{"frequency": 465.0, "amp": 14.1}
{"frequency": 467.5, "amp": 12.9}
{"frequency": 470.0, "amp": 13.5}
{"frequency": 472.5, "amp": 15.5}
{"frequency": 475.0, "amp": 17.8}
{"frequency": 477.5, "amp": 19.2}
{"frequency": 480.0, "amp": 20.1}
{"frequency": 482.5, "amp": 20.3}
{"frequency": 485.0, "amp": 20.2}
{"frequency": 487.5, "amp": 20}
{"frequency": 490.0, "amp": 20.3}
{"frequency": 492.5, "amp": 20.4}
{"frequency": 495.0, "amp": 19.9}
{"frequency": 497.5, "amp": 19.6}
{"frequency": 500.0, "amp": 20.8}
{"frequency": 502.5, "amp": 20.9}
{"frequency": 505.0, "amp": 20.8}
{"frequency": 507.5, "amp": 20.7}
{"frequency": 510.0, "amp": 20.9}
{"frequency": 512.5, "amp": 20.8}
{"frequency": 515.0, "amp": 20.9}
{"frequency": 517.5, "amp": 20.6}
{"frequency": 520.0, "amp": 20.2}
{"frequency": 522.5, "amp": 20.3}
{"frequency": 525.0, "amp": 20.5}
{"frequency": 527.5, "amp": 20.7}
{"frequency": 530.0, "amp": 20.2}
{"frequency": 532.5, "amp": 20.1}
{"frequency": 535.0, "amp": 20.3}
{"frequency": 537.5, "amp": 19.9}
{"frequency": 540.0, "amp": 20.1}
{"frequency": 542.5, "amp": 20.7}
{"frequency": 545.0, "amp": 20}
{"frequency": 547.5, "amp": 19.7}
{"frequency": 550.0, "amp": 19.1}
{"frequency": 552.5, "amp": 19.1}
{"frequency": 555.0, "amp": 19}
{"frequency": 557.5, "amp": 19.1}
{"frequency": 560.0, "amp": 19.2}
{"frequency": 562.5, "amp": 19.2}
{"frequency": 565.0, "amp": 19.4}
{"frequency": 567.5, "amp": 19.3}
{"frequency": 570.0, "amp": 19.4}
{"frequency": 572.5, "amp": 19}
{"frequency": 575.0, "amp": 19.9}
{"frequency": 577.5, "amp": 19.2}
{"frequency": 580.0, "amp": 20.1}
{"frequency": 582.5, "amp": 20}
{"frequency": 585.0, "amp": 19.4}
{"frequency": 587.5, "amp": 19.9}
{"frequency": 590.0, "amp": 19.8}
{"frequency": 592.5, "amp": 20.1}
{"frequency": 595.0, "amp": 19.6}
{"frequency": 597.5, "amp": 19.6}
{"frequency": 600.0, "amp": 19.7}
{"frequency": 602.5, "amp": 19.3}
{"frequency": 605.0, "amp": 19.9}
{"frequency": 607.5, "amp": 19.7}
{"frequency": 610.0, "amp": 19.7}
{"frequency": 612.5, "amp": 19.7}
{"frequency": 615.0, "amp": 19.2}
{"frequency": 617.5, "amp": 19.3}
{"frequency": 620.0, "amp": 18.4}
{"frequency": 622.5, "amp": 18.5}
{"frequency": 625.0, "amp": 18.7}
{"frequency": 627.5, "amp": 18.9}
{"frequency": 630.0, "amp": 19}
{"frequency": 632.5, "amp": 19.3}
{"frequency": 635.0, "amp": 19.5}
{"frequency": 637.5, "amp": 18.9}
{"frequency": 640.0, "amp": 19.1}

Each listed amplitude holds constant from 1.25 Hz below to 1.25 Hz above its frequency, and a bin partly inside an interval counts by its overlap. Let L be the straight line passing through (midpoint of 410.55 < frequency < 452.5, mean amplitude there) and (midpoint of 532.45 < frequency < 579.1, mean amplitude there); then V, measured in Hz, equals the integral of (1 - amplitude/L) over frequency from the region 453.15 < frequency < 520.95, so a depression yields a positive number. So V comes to 3.5 Hz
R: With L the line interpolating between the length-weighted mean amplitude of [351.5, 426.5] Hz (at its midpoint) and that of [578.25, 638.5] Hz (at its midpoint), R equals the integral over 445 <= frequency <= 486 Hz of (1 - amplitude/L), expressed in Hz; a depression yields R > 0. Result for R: 3.4 Hz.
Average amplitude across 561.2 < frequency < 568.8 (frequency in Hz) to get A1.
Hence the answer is 19.3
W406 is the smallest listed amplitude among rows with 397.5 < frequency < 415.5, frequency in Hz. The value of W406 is 20.3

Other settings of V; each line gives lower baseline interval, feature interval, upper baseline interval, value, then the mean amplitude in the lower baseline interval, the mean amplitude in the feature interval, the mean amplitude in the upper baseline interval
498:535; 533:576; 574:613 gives 1.3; 20.6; 19.6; 19.7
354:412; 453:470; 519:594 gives 2.4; 20.1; 17.1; 19.8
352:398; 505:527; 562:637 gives -1.2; 19.9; 20.6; 19.4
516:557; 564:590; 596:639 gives 0.1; 20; 19.6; 19.3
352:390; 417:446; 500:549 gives -1.1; 19.8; 20.8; 20.4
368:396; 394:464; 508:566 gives -2.5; 19.6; 20.5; 20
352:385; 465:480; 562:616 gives 2.8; 19.7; 16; 19.6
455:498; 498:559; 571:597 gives -4.1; 18.2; 20.2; 19.7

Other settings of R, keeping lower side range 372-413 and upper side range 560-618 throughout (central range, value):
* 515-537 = -0.7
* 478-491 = -0.2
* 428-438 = -0.6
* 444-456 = -0.4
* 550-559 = 0.3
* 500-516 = -0.8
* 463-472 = 2.7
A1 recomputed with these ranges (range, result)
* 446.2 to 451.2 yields 20.6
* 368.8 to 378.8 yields 19.3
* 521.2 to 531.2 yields 20.4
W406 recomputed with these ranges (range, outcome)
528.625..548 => 19.7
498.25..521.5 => 20.2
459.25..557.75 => 12.9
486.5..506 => 19.6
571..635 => 18.4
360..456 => 18.9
